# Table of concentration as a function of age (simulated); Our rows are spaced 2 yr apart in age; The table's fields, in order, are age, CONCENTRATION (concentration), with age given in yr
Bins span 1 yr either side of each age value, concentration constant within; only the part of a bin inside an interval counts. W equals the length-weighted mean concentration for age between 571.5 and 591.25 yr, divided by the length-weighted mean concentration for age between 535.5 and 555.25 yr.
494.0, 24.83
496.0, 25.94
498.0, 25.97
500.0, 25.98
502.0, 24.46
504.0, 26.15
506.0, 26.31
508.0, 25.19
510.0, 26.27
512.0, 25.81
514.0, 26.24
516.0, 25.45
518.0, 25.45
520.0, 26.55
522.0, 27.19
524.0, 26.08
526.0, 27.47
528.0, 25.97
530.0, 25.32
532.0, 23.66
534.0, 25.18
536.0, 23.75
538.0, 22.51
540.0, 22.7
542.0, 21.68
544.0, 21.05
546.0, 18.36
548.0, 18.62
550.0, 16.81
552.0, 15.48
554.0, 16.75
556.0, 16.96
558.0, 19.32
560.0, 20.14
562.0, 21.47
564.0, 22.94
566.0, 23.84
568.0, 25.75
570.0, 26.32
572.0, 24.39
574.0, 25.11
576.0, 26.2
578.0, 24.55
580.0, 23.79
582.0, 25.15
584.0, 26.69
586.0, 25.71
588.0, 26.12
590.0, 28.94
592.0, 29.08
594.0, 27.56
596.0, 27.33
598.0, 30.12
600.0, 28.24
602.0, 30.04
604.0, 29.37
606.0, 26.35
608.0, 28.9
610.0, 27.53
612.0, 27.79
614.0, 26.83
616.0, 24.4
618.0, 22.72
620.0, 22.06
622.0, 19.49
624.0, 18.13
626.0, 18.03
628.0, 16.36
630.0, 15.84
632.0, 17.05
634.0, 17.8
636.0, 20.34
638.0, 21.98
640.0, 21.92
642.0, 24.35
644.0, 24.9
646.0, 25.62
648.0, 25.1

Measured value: 1.3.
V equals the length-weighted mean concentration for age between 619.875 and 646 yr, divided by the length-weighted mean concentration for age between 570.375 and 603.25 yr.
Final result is 0.75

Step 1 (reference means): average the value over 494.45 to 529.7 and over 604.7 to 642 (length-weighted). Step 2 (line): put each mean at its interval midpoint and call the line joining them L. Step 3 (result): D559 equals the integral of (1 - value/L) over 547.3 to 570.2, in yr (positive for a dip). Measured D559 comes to 3.9 yr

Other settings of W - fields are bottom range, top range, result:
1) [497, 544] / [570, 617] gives 1.07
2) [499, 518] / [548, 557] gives 0.65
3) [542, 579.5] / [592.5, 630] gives 1.16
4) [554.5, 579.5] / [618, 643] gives 0.85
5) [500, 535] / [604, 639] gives 0.86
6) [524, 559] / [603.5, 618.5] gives 1.25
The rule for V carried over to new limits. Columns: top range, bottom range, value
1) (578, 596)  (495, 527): 1.02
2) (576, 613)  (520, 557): 1.24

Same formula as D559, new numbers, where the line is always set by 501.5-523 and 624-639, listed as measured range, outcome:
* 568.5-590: -4.0 yr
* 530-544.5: 0.7 yr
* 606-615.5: -3.8 yr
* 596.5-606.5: -4.3 yr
